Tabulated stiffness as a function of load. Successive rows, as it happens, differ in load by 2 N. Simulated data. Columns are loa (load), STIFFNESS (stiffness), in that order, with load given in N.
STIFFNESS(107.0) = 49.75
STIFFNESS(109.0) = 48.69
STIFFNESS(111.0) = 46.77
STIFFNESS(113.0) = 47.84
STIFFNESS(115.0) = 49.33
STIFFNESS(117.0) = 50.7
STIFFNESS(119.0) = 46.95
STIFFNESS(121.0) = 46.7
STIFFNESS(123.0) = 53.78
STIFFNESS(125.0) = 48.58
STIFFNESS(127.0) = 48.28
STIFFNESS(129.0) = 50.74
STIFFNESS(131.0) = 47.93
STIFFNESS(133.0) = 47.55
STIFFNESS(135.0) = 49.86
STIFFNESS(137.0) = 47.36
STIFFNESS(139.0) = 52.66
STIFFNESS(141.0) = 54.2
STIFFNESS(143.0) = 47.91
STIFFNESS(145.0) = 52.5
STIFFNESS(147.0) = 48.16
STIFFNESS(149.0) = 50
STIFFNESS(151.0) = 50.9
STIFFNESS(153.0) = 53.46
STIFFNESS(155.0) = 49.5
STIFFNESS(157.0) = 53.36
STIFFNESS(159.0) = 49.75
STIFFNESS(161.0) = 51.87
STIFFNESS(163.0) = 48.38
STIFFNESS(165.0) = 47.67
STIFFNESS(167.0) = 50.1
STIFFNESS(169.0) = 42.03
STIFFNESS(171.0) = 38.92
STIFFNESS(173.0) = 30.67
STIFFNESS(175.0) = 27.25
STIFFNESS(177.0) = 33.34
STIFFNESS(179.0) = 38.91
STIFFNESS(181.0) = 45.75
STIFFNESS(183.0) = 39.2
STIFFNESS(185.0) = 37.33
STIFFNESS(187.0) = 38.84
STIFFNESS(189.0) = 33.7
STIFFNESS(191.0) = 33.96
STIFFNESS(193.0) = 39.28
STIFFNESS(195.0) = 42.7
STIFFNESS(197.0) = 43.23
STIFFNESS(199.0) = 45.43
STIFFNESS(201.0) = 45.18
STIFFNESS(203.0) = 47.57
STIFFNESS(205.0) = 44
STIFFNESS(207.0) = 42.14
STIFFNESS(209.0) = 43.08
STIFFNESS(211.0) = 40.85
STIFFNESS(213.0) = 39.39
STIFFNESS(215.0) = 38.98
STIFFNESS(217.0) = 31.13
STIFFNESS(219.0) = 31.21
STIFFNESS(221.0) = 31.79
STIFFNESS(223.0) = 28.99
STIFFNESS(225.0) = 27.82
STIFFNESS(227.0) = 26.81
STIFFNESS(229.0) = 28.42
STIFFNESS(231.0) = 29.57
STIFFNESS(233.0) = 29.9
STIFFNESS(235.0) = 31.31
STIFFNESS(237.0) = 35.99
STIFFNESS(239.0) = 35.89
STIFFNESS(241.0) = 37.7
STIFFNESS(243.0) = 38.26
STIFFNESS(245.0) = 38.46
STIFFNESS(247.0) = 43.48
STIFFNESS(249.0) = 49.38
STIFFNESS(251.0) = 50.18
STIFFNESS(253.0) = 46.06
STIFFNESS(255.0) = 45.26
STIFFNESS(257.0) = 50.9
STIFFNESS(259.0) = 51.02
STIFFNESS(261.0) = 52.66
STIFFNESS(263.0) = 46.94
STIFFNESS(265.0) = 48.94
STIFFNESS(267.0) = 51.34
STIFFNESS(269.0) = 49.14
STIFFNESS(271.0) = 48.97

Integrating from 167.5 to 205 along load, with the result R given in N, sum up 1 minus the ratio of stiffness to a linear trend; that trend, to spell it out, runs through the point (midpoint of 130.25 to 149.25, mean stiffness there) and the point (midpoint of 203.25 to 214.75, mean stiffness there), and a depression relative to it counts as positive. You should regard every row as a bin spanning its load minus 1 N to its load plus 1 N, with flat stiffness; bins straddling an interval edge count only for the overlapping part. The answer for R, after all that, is 4.3 N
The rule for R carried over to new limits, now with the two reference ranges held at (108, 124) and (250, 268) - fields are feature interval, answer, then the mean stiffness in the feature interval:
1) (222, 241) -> 7.1 N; 30.9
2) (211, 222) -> 3.1 N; 35.1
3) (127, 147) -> -0.4 N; 49.9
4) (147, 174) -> 0.8 N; 47.5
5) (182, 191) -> 2.2 N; 36.9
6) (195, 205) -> 0.8 N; 45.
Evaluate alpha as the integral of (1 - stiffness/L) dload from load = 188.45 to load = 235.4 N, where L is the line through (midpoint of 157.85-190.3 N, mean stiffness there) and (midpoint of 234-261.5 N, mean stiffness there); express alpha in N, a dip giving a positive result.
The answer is 6.0 N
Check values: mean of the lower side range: 40.9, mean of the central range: 36.6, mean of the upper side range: 43.2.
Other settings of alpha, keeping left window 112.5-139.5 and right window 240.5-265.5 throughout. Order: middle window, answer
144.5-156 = -0.5 N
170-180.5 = 3.0 N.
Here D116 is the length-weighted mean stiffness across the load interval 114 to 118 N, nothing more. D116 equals 50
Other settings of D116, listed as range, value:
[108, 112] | 47.7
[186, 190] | 36.3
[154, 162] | 51.1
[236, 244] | 37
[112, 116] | 48.6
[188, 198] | 38.6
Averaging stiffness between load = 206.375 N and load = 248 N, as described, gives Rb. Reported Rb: 34.8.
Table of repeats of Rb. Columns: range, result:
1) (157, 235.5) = 38.6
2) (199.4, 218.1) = 41.4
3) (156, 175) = 44.9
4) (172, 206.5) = 39.2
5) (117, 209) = 45.3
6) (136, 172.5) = 49.1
